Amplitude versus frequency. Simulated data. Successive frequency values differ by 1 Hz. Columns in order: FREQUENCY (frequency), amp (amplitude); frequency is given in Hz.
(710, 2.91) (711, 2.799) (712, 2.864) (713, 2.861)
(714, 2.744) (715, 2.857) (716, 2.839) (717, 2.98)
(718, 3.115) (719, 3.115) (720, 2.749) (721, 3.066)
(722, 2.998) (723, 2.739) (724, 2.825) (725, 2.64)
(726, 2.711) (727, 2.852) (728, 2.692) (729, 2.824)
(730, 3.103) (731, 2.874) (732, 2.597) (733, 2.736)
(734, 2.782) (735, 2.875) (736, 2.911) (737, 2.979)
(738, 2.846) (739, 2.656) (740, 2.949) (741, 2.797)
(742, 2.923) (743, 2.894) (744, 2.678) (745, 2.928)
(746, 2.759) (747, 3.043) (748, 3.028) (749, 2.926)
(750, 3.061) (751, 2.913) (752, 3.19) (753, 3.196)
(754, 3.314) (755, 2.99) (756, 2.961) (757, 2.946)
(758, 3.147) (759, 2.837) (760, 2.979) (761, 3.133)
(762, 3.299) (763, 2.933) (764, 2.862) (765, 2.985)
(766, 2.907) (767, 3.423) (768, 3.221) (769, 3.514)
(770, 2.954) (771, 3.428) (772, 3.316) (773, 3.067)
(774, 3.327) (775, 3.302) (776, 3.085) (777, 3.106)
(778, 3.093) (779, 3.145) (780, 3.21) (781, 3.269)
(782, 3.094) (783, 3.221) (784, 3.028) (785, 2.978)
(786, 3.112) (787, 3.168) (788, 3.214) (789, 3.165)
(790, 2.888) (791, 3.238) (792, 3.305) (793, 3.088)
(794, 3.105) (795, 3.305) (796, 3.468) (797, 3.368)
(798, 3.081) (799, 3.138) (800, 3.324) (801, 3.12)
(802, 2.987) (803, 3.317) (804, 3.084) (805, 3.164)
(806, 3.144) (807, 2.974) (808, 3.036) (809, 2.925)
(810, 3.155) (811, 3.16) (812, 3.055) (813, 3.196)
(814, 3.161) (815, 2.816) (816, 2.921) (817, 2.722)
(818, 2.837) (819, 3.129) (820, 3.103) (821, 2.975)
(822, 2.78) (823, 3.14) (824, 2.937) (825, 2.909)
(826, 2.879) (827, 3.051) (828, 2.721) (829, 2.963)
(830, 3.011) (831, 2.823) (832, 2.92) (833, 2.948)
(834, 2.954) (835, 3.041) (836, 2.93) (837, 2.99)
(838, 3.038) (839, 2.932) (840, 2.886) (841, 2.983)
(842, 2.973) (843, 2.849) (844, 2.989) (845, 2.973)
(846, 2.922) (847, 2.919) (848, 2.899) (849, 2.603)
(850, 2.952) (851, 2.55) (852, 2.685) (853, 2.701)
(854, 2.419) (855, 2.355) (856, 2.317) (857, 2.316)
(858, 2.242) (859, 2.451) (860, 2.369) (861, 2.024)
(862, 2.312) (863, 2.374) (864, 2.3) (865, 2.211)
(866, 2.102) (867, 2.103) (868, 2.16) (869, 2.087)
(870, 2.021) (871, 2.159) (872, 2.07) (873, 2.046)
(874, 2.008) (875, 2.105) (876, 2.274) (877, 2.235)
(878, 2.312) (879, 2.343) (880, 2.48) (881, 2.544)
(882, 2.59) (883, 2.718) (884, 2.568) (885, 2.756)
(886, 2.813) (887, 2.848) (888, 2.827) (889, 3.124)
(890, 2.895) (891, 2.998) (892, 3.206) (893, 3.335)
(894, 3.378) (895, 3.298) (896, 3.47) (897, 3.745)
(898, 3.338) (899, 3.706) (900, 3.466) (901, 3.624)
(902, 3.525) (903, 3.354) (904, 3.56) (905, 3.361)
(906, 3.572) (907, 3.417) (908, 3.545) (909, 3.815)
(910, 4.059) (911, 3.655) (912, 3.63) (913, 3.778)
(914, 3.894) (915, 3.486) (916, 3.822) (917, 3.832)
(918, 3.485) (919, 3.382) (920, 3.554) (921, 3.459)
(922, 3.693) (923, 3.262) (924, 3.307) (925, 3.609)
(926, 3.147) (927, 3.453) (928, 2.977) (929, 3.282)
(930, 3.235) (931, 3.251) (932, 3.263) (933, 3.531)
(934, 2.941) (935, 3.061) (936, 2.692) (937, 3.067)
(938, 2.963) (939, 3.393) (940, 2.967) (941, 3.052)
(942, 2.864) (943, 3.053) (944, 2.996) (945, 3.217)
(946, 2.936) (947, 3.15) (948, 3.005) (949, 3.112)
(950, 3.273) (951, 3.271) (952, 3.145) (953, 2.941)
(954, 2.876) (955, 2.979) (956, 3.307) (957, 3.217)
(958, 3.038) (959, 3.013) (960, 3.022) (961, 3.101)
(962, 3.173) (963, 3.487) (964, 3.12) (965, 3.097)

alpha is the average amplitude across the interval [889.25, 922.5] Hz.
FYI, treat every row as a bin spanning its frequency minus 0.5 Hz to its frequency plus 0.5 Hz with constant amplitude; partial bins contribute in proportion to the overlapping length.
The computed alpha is 3.52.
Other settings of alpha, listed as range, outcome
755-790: 3.12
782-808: 3.16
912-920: 3.66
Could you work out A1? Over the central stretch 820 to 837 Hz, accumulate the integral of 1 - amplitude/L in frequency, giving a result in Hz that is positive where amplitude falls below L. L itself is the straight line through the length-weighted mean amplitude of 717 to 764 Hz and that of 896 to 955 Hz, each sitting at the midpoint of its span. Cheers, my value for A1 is 0.98 Hz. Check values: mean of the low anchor 2.92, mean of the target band 2.94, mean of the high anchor 3.34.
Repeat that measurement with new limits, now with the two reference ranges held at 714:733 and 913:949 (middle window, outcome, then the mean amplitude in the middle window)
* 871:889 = 4.06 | 2.45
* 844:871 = 5.88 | 2.44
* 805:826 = 0.25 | 3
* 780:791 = -0.52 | 3.12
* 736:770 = -1.01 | 3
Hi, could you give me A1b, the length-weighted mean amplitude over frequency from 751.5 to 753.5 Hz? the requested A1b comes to 3.19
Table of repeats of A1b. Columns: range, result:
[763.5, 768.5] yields 3.08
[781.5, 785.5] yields 3.08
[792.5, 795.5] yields 3.17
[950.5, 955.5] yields 3.04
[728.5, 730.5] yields 2.96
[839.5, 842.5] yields 2.95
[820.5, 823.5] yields 2.96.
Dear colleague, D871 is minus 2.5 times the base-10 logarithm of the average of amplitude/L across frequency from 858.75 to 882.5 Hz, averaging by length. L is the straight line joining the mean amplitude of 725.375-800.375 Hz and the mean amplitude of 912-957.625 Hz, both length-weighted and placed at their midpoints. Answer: 0.38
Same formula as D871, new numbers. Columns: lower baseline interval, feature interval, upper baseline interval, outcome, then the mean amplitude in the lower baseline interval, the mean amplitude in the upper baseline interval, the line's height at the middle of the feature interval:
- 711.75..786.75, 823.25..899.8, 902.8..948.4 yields 0.19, 2.99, 3.35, 3.22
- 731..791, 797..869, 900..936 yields 0.15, 3.04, 3.47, 3.24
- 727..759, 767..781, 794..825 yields -0.08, 2.92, 3.08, 2.99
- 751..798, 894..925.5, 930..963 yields -0.15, 3.15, 3.1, 3.11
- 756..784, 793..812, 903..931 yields 0.02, 3.14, 3.52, 3.22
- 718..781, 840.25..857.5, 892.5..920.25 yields 0.22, 2.99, 3.57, 3.36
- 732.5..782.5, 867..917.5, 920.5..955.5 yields 0.04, 3.04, 3.15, 3.13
